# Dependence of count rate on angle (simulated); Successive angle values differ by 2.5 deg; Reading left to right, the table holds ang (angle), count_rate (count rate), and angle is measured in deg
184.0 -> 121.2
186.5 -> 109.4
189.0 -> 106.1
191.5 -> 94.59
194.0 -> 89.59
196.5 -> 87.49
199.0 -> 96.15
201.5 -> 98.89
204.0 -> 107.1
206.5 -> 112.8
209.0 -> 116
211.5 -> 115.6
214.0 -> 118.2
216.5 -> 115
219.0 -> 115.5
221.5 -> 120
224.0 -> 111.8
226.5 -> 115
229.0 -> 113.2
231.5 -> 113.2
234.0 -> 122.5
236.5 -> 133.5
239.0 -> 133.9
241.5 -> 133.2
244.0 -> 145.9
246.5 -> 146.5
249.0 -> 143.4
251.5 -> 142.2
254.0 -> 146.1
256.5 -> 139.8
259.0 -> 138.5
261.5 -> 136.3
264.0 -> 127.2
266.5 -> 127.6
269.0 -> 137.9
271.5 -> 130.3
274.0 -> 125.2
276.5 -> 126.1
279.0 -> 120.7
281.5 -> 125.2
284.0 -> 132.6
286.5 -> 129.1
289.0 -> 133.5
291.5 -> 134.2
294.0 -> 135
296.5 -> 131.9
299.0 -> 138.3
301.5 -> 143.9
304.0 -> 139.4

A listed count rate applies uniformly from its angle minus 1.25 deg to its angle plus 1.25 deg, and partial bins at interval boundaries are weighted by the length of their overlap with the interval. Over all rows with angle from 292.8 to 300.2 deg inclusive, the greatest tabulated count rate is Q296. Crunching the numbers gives 138.3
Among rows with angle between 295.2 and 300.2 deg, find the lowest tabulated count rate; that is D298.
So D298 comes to 131.9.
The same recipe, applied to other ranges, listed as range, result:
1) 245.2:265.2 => 127.2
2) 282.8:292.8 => 129.1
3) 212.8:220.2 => 115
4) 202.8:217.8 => 107.1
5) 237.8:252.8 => 133.2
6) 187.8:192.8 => 94.59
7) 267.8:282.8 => 120.7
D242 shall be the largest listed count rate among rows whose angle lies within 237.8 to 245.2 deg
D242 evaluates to 145.9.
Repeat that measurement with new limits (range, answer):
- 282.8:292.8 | 134.2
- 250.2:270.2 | 146.1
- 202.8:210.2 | 116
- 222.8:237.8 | 133.5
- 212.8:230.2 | 120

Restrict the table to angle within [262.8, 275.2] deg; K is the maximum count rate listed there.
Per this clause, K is 137.9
